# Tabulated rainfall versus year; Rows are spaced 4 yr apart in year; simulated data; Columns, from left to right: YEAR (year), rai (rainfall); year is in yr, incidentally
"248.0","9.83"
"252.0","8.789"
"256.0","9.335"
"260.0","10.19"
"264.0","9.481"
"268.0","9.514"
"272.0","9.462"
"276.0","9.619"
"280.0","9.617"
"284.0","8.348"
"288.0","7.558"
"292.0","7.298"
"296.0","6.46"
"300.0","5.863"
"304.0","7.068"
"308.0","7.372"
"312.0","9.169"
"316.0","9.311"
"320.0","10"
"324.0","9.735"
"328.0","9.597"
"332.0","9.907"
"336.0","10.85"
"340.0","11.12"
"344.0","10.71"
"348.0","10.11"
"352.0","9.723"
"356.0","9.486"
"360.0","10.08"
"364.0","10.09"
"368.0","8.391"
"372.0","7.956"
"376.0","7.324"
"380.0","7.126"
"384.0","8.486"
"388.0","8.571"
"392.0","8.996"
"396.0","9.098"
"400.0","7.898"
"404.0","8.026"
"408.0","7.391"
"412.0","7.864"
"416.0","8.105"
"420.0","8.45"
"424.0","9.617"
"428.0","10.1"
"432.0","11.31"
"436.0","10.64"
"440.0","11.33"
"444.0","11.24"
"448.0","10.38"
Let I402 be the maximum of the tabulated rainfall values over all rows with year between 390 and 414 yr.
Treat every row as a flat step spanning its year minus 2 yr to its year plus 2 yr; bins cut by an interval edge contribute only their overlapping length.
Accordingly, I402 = 9.098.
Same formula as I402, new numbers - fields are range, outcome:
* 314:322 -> 10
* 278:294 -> 9.617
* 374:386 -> 8.486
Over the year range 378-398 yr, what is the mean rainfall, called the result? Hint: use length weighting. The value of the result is 8.46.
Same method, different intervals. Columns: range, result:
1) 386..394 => 8.78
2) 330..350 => 10.5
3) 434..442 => 11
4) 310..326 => 9.55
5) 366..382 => 7.7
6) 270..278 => 9.54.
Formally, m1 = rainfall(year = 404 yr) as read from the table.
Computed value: 8.026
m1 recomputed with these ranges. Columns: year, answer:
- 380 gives 7.126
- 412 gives 7.864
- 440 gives 11.33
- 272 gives 9.462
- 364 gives 10.09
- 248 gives 9.83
